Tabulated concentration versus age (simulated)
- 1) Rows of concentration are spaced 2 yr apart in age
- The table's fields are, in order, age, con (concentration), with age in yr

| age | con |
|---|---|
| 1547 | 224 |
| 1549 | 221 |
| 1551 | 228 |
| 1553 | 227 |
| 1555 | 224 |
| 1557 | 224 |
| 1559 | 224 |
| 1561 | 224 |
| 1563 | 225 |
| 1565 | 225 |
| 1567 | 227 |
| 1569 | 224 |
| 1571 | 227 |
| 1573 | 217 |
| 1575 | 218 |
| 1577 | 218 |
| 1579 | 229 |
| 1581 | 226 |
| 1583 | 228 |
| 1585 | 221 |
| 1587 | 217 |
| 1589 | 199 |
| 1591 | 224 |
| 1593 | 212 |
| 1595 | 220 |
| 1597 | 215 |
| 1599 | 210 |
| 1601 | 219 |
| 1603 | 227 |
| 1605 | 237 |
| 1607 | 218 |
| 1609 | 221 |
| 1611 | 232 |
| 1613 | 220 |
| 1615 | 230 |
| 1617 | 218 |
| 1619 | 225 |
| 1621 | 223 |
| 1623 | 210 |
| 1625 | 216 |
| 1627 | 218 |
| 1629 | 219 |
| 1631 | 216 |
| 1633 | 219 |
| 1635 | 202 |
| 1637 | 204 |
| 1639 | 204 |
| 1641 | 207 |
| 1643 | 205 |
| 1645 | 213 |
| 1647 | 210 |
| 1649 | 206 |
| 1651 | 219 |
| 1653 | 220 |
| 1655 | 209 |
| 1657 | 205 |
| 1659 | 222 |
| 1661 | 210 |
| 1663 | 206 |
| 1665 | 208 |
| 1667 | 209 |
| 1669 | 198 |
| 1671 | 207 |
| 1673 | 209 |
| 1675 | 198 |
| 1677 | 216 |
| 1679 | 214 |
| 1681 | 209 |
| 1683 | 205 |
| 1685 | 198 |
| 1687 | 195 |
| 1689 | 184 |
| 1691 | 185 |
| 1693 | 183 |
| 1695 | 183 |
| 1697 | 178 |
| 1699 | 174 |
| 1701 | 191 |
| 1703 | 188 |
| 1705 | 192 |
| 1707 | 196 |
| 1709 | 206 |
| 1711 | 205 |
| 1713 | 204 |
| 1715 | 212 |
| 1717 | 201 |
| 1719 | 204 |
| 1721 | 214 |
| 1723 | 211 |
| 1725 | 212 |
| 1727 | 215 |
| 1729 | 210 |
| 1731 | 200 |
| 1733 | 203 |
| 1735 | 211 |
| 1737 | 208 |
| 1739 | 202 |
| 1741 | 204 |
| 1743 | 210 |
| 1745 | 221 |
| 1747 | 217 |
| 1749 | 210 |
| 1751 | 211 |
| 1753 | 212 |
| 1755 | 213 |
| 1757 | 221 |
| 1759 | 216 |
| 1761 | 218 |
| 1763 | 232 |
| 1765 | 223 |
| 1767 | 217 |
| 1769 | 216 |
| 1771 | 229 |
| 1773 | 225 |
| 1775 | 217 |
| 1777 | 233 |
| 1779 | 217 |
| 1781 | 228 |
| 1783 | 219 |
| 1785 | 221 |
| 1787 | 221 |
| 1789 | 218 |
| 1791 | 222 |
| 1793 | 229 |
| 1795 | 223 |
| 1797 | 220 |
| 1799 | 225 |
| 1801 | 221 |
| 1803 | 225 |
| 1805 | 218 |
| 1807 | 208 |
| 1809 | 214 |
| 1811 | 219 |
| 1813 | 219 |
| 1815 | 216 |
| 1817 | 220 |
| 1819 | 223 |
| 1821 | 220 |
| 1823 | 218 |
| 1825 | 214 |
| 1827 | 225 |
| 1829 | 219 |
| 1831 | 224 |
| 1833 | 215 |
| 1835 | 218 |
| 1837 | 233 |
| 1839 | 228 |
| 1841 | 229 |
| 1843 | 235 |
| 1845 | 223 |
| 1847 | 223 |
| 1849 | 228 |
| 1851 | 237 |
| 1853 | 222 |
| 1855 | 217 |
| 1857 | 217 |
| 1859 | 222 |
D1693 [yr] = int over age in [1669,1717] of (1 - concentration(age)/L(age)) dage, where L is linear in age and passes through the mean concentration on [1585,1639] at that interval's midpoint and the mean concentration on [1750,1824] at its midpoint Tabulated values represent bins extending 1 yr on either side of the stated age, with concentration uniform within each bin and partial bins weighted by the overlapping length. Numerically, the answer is 4.8 yr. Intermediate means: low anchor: 218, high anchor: 220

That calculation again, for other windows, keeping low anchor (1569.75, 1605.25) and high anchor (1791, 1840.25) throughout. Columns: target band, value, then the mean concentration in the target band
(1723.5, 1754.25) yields 1.48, 210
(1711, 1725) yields 0.80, 208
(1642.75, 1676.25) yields 1.66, 209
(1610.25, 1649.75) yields 0.94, 215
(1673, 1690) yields 1.35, 203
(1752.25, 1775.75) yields 0.05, 220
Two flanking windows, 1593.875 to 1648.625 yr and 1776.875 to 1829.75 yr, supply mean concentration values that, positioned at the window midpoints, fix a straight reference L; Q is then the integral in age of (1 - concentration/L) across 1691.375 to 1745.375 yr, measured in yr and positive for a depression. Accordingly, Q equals 4.38 yr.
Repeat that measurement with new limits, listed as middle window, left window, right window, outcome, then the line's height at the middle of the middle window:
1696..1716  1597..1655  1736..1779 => 2.05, 217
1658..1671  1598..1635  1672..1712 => -0.26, 205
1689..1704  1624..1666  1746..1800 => 2.22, 215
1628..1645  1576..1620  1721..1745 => 0.62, 218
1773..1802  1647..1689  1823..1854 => -0.39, 220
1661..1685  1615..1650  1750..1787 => 0.94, 215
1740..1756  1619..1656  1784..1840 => 0.40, 218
